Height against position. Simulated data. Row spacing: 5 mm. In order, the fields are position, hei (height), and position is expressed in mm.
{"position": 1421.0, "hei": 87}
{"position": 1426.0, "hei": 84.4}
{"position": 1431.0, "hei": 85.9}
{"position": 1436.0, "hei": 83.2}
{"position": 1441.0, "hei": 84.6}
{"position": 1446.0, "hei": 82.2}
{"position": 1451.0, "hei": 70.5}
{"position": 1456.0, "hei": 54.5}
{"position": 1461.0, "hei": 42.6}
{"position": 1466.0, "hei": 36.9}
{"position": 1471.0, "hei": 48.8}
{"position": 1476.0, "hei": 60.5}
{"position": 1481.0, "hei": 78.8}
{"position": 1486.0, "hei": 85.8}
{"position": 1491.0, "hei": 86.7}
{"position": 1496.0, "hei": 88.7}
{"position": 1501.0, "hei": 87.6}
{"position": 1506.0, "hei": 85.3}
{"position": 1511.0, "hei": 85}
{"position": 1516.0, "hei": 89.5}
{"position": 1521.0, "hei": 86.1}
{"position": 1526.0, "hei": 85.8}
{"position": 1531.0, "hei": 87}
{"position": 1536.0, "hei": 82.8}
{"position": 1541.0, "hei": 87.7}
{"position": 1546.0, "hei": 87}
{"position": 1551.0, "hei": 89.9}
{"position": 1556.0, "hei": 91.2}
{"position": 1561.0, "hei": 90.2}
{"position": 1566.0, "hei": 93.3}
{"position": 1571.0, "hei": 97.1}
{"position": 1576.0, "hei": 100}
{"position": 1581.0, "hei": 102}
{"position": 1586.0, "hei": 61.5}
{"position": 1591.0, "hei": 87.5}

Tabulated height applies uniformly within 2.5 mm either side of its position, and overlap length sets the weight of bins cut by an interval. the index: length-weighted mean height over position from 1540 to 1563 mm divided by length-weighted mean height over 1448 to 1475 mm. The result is 1.72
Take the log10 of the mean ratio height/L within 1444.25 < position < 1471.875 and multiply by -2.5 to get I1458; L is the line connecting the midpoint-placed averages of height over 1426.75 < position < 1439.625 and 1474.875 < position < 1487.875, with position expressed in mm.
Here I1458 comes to 0.40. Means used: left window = 84.5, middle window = 55.6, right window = 76.1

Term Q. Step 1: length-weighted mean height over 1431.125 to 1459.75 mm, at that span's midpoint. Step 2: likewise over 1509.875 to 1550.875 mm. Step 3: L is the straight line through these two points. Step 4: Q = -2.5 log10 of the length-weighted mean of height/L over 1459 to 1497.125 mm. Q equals 0.210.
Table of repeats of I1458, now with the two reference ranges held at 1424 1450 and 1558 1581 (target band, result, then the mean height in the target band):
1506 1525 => 0.050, 86.6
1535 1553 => 0.076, 87.1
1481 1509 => 0.033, 86.1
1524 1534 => 0.070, 86.2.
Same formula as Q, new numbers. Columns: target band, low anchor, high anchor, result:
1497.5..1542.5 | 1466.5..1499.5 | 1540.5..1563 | -0.061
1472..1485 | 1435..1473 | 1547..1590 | -0.010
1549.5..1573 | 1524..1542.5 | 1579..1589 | -0.114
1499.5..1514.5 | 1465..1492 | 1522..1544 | -0.125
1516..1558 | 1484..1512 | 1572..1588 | 0.009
